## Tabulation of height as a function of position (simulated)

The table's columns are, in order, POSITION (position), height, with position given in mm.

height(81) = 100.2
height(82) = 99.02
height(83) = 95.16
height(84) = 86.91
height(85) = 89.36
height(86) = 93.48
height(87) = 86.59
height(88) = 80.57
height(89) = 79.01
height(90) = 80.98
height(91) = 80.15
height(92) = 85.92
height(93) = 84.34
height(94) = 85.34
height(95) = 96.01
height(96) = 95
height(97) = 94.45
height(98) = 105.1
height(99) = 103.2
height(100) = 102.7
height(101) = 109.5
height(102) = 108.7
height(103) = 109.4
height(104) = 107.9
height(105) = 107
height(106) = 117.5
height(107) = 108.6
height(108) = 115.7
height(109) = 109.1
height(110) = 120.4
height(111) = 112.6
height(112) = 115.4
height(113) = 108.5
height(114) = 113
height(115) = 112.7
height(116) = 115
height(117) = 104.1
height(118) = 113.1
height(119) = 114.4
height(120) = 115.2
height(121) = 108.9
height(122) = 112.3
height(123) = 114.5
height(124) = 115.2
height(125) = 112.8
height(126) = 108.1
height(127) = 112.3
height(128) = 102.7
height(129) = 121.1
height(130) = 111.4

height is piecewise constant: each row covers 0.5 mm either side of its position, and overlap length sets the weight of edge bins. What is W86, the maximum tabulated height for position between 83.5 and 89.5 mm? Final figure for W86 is 93.48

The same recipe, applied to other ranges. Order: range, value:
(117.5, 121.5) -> 115.2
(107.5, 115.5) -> 120.4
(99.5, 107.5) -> 117.5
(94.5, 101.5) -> 109.5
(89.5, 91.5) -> 80.98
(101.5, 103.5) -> 109.4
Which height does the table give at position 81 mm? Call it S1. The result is 100.2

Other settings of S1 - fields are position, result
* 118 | 113.1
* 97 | 94.45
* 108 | 115.7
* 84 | 86.91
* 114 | 113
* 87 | 86.59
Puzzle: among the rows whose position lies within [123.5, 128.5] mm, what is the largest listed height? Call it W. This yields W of 115.2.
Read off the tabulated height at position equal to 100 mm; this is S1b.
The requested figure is 102.7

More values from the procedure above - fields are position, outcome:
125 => 112.8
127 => 112.3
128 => 102.7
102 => 108.7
